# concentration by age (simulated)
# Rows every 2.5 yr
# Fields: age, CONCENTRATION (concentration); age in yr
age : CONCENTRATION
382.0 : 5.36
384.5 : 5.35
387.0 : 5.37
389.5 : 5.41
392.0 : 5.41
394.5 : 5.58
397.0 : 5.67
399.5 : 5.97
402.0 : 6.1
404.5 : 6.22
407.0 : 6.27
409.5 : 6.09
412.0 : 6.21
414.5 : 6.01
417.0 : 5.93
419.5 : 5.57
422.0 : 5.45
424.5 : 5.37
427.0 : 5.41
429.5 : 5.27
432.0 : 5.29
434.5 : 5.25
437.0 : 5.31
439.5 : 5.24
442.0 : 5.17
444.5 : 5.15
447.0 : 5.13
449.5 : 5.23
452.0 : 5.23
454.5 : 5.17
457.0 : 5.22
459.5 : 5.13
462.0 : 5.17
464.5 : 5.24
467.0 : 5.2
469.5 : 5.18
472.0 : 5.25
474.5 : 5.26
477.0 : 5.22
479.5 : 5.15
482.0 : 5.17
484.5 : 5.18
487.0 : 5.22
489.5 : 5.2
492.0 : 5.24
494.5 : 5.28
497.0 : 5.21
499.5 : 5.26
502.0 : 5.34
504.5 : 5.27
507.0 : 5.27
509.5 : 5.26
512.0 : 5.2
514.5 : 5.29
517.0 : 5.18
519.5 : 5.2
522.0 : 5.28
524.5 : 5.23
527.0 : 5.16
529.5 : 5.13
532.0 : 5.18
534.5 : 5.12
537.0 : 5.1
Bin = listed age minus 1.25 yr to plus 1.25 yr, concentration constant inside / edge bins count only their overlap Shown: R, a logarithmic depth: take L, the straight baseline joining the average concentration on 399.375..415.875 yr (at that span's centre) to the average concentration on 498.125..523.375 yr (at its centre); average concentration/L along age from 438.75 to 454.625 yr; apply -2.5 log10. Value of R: 0.12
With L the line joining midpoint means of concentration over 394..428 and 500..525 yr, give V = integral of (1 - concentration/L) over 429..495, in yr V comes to 4.03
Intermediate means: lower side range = 5.86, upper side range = 5.25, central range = 5.21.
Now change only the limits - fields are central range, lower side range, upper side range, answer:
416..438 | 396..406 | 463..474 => 1.1 yr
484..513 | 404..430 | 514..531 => 0.5 yr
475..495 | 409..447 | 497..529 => 0.4 yr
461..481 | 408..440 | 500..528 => 0.7 yr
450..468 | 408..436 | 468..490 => 0.5 yr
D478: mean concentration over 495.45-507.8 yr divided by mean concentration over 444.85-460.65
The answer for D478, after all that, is 1.0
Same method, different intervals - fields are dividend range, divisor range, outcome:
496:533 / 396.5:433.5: 0.90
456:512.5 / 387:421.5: 0.89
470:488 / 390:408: 0.89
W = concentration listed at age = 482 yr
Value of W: 5.17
